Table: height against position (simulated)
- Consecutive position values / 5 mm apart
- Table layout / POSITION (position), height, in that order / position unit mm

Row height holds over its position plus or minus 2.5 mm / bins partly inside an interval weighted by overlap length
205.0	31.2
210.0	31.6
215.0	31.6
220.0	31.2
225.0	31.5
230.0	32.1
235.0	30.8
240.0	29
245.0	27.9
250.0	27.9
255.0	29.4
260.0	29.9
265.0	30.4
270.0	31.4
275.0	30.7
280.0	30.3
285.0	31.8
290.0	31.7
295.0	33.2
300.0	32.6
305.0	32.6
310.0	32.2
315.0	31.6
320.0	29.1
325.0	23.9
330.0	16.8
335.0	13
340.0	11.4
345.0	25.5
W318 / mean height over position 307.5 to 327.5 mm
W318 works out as 29.2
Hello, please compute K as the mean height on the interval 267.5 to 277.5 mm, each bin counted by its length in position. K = 31.1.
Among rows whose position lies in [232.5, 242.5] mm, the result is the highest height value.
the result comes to 30.8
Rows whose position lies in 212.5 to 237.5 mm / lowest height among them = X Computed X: 30.8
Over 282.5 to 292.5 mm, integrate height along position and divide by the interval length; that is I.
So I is 31.8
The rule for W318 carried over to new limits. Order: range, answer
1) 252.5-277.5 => 30.4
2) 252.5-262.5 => 29.6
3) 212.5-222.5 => 31.4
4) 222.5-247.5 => 30.3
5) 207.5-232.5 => 31.6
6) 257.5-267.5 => 30.1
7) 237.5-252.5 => 28.3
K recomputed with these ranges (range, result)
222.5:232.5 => 31.8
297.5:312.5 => 32.5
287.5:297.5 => 32.5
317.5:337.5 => 20.7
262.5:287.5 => 30.9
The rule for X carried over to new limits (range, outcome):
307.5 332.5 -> 16.8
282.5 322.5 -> 29.1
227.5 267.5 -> 27.9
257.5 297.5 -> 29.9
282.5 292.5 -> 31.7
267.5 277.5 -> 30.7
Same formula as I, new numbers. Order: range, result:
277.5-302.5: 31.9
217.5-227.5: 31.4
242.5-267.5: 29.1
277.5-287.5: 31.1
